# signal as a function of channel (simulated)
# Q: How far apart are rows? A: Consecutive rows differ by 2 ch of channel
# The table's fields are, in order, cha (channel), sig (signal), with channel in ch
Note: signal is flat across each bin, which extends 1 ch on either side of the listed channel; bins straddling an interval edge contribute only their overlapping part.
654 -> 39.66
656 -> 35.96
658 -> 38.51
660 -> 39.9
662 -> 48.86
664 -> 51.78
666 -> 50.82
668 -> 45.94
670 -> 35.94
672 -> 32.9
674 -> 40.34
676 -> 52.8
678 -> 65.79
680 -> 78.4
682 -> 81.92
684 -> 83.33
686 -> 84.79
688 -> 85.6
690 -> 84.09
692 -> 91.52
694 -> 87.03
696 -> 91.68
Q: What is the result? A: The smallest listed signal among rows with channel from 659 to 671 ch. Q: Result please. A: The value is 35.94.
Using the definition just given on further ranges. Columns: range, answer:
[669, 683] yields 32.9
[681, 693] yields 81.92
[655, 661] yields 35.96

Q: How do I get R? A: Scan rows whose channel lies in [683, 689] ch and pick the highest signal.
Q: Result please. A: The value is 85.6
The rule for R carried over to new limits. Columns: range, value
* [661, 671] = 51.78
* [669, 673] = 35.94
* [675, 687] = 84.79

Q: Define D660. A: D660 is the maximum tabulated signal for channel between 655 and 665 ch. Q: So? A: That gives 51.78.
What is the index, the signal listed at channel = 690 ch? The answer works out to 84.09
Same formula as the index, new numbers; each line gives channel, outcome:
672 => 32.9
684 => 83.33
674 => 40.34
